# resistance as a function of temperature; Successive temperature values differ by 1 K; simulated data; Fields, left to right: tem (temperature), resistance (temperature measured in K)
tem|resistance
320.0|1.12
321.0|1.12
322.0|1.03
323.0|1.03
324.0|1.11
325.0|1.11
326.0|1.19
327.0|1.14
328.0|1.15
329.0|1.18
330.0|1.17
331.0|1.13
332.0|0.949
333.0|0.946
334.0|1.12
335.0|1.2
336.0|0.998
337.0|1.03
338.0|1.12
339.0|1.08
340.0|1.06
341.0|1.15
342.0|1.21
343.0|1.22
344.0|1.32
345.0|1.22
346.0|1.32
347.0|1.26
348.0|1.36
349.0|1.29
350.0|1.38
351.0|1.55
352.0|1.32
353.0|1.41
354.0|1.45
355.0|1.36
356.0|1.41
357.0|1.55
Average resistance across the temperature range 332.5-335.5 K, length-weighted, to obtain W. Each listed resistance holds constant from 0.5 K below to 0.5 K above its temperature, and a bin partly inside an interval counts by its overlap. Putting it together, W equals 1.09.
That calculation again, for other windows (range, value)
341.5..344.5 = 1.25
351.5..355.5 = 1.39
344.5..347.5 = 1.27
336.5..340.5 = 1.07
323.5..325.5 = 1.11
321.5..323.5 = 1.03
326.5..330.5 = 1.16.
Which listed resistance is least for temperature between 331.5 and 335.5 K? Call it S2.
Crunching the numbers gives 0.946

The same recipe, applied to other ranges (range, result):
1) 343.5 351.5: 1.22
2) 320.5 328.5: 1.03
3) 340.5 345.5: 1.15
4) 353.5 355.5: 1.36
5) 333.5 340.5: 0.998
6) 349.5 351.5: 1.38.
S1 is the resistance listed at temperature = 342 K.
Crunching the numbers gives 1.21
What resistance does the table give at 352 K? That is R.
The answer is 1.32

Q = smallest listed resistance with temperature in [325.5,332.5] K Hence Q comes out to 0.949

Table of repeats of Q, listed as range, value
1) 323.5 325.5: 1.11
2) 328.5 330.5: 1.17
